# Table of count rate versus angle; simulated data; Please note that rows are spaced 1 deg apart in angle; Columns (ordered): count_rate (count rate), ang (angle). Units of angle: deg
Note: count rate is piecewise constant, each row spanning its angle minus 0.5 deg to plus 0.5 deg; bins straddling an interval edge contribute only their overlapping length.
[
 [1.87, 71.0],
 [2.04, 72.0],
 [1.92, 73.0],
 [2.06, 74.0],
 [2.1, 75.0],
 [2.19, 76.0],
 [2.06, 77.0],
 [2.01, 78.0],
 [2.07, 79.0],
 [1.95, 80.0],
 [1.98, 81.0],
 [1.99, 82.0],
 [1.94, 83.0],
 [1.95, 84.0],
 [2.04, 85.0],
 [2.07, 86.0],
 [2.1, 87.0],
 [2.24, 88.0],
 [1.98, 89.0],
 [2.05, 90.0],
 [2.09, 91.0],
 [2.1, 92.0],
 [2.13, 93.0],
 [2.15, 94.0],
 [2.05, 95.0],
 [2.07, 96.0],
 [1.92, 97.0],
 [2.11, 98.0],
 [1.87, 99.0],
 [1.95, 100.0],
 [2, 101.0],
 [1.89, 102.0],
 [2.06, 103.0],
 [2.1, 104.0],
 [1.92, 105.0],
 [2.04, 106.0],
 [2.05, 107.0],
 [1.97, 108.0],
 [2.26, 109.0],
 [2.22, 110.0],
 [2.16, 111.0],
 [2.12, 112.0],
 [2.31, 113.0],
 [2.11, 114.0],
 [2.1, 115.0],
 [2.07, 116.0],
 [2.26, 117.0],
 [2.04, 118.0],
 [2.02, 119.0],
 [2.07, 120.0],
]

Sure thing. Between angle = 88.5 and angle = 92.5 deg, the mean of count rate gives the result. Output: 2.05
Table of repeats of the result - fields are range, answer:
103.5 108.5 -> 2.02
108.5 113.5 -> 2.21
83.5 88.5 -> 2.08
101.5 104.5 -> 2.02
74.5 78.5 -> 2.09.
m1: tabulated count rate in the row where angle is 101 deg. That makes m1 2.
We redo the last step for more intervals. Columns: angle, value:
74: 2.06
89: 1.98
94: 2.15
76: 2.19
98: 2.11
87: 2.1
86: 2.07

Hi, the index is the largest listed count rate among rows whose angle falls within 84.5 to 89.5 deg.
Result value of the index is 2.24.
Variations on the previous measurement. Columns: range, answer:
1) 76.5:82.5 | 2.07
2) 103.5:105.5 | 2.1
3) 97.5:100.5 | 2.11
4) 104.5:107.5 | 2.05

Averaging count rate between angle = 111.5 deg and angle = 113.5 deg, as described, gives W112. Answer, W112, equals 2.21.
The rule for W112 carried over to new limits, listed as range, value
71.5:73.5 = 1.98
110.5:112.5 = 2.14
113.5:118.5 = 2.12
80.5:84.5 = 1.96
